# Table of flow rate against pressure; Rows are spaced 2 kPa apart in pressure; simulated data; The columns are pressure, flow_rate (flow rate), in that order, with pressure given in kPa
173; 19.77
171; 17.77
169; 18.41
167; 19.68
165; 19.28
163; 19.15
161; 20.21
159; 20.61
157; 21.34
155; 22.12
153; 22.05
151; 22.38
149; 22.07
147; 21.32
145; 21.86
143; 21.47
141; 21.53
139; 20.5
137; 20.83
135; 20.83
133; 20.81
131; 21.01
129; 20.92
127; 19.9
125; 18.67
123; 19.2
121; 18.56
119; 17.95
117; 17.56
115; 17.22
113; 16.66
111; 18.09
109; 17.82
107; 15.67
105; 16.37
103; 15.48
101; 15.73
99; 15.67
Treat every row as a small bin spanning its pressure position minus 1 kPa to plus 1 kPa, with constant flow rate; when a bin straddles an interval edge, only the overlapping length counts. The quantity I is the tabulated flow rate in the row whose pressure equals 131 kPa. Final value 21.01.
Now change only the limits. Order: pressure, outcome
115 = 17.22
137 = 20.83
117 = 17.56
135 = 20.83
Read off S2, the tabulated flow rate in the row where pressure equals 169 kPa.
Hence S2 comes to 18.41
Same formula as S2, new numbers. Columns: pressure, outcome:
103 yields 15.48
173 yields 19.77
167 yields 19.68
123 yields 19.2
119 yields 17.95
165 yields 19.28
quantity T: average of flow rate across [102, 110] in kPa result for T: 16.3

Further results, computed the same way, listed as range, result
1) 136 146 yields 21.2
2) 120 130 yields 19.4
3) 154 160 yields 21.4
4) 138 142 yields 21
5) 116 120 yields 17.8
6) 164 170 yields 19.1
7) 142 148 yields 21.6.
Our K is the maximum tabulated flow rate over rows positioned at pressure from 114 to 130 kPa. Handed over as 20.92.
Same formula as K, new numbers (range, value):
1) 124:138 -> 21.01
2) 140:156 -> 22.38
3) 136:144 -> 21.53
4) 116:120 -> 17.95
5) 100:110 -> 17.82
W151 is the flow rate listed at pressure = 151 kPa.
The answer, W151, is 22.38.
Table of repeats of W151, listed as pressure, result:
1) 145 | 21.86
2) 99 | 15.67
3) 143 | 21.47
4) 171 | 17.77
